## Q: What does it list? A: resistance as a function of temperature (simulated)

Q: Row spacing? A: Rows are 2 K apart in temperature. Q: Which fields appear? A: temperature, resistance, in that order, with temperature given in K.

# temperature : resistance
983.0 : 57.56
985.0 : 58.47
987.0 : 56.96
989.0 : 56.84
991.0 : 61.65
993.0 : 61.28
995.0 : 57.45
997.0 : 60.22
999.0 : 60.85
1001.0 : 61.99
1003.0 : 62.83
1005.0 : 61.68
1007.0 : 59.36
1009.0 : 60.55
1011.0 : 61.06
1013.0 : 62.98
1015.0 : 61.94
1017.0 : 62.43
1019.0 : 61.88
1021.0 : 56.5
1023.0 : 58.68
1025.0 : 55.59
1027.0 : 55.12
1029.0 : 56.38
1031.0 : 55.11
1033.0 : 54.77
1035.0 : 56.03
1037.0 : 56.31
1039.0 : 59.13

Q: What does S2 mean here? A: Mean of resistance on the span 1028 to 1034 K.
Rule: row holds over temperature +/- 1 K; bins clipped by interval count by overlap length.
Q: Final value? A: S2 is 55.4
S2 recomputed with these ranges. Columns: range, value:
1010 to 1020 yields 62.1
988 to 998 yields 59.5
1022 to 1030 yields 56.4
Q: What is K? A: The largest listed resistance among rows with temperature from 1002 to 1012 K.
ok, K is 62.83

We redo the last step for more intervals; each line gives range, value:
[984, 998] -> 61.65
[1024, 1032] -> 56.38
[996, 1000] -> 60.85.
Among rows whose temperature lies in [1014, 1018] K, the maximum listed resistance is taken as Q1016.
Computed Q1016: 62.43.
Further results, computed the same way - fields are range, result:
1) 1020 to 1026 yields 58.68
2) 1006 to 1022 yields 62.98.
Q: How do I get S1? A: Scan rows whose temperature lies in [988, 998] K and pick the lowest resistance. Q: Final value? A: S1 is 56.84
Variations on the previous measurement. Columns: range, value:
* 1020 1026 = 55.59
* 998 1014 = 59.36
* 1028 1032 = 55.11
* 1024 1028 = 55.12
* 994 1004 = 57.45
